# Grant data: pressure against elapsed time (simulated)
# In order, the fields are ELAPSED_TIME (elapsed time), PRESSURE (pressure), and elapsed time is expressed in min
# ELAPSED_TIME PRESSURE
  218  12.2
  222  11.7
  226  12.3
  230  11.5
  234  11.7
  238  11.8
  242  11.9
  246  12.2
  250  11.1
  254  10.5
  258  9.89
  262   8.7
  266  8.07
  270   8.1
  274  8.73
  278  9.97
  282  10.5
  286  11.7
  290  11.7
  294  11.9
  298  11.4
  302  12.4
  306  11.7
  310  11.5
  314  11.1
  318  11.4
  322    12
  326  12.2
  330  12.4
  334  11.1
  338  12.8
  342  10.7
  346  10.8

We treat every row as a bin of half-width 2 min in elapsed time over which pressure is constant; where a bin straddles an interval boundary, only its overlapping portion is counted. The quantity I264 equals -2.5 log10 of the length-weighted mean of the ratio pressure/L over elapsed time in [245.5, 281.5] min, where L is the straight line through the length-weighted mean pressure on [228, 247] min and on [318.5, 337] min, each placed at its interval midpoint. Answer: 0.22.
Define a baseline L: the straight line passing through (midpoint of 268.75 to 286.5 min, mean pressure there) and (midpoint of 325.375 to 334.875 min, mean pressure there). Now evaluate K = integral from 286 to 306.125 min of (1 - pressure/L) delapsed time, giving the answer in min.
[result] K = -2.5 min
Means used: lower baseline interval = 9.71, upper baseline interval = 12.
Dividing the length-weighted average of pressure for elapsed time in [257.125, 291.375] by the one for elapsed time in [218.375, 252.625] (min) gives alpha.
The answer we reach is 0.8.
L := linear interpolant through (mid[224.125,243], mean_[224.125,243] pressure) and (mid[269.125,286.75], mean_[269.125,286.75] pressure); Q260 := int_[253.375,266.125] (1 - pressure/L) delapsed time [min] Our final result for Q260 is 1.5 min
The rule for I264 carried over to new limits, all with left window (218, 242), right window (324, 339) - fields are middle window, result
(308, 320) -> 0.07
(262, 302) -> 0.17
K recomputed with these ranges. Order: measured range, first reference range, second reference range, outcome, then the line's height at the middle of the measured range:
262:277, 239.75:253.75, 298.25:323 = 4.1 min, 11.6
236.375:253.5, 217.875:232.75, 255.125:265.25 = -2.1 min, 10.4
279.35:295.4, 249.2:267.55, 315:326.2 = -1.2 min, 10.6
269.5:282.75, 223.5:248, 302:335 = 2.8 min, 11.8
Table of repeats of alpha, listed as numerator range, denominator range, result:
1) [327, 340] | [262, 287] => 1.29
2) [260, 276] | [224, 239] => 0.71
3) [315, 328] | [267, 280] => 1.33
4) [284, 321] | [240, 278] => 1.18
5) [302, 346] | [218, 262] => 1.03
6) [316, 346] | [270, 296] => 1.11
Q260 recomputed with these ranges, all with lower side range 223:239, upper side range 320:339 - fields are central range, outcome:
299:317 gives 0.5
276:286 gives 1.2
